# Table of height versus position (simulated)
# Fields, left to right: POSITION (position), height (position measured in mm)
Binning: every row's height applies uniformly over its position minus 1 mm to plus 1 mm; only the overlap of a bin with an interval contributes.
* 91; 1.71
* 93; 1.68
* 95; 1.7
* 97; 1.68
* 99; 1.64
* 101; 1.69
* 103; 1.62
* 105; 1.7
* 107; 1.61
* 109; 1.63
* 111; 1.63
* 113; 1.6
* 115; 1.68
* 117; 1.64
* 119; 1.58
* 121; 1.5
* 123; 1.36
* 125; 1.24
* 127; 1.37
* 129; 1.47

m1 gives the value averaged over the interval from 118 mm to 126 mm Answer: 1.42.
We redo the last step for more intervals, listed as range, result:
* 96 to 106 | 1.67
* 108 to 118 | 1.64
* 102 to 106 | 1.66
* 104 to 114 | 1.63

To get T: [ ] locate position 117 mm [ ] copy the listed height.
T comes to 1.64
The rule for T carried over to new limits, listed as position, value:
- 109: 1.63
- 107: 1.61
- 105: 1.7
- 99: 1.64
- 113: 1.6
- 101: 1.69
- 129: 1.47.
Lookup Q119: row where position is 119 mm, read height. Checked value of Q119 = 1.58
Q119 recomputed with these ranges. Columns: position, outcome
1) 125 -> 1.24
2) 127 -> 1.37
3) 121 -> 1.5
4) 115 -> 1.68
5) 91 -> 1.71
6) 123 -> 1.36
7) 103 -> 1.62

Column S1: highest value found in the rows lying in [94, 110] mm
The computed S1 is 1.7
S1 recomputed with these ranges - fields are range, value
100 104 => 1.69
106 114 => 1.63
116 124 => 1.64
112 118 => 1.68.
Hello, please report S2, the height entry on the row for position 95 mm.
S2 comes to 1.7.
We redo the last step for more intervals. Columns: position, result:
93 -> 1.68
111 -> 1.63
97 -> 1.68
